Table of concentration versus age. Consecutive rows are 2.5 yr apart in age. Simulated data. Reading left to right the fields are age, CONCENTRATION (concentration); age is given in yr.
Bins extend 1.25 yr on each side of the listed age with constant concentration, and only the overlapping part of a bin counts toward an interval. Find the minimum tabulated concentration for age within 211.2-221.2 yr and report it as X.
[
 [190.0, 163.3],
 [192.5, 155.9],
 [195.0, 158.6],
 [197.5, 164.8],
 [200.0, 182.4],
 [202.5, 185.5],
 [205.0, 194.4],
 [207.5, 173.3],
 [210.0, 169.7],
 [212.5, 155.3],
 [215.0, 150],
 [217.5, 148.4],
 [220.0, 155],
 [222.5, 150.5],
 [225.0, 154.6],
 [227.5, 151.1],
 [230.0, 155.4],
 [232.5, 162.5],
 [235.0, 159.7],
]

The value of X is 148.4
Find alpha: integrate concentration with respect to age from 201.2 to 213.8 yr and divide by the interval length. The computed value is 176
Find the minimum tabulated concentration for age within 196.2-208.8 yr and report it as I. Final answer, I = 164.8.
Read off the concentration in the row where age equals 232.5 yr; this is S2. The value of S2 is 162.5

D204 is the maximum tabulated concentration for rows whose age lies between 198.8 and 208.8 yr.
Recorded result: 194.4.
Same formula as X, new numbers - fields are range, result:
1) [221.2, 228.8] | 150.5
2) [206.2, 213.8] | 155.3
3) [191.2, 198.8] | 155.9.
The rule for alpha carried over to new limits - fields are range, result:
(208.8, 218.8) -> 156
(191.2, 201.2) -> 165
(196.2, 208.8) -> 180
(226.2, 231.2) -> 153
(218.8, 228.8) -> 153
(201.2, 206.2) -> 190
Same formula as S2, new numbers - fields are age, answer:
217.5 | 148.4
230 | 155.4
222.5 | 150.5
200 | 182.4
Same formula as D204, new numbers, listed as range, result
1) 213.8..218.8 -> 150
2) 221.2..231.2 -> 155.4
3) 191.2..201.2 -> 182.4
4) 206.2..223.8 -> 173.3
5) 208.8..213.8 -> 169.7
